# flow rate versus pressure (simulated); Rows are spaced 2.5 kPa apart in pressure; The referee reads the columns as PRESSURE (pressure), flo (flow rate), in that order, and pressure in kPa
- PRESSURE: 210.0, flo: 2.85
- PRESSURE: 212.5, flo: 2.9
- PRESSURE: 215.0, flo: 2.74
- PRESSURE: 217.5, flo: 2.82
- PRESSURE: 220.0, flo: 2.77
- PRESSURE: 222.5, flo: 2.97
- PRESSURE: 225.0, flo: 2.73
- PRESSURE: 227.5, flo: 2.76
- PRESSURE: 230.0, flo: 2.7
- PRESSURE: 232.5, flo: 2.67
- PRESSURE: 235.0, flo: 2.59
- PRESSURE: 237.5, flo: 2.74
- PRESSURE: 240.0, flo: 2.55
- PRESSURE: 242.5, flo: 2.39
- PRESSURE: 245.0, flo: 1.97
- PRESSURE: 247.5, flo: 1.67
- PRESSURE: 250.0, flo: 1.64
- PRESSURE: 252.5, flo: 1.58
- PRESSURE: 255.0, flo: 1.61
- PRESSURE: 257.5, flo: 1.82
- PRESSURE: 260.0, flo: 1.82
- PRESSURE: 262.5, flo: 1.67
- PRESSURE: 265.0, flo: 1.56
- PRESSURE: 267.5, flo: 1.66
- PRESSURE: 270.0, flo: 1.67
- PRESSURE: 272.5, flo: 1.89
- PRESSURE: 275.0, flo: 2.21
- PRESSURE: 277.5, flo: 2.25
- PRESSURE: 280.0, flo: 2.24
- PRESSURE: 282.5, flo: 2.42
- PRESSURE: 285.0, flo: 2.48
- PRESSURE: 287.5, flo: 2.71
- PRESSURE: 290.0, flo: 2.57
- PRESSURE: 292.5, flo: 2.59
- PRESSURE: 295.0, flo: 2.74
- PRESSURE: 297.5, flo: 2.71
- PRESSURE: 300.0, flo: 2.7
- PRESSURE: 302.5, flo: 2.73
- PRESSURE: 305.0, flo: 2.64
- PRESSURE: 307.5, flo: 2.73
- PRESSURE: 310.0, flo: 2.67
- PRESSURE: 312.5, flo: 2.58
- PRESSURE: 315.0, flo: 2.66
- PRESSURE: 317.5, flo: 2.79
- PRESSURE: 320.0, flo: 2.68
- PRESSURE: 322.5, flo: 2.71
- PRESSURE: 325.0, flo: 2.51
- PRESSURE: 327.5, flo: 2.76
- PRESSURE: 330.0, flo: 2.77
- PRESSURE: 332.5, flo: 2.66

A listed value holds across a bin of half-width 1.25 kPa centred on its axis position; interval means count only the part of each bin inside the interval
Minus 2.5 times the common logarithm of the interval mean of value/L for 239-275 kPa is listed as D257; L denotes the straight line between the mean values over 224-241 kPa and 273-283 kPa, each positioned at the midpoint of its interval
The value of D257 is 0.314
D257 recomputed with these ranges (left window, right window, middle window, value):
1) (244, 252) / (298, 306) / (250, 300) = 0.058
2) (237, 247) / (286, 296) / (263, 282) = 0.292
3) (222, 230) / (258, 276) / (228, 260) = 0.098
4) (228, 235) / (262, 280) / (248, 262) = 0.283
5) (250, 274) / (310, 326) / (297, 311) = -0.119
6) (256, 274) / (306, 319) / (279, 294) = -0.161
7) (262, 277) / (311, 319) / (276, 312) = -0.141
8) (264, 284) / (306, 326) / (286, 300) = -0.159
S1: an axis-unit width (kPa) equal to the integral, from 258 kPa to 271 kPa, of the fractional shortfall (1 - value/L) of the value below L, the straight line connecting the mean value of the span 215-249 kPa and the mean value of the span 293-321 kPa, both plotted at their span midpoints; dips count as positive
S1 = 4.6 kPa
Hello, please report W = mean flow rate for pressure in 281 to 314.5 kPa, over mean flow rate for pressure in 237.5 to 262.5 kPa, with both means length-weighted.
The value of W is 1.37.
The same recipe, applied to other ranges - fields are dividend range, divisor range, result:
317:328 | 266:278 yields 1.40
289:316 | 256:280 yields 1.44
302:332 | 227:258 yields 1.22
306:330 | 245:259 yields 1.58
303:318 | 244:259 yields 1.56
